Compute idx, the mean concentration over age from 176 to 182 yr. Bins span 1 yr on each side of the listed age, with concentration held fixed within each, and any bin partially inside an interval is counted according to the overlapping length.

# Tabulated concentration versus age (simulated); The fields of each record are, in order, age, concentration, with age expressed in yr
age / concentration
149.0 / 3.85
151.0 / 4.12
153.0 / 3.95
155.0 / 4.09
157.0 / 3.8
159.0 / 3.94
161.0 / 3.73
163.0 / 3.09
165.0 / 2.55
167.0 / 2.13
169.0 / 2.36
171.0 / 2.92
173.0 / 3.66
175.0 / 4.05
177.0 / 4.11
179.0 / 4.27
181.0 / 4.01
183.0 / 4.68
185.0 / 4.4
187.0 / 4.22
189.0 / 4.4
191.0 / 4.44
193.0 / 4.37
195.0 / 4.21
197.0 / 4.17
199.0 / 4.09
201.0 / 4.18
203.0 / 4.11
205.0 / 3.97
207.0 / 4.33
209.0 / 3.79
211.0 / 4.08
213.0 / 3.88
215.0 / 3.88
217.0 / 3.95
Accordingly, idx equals 4.13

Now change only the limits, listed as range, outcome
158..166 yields 3.33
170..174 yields 3.29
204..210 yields 4.03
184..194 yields 4.37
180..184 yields 4.34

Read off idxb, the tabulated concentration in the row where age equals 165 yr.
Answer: 2.55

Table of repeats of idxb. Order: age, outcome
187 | 4.22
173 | 3.66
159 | 3.94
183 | 4.68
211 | 4.08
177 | 4.11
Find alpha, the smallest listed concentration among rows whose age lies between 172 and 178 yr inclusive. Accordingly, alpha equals 3.66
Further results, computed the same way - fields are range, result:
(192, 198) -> 4.17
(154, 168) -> 2.13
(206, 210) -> 3.79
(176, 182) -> 4.01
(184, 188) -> 4.22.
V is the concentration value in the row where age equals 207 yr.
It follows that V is 4.33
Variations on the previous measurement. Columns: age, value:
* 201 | 4.18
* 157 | 3.8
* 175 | 4.05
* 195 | 4.21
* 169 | 2.36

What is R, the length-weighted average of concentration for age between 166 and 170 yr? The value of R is 2.25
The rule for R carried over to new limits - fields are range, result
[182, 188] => 4.43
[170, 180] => 3.8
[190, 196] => 4.34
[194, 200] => 4.16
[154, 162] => 3.89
